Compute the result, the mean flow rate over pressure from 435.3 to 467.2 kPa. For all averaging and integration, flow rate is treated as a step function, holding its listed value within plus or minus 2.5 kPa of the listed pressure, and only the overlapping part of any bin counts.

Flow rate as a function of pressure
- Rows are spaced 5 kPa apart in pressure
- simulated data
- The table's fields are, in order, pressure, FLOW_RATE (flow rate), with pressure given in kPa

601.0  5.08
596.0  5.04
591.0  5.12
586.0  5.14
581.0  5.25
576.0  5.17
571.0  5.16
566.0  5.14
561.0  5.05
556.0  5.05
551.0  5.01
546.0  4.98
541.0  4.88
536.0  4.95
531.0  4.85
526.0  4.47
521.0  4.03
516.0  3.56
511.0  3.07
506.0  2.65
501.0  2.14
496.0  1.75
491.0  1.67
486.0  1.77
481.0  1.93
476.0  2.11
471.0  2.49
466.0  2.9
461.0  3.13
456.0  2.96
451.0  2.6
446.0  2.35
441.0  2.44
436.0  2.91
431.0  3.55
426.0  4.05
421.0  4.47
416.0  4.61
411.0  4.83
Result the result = 2.74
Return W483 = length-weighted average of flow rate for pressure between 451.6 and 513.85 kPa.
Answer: 2.39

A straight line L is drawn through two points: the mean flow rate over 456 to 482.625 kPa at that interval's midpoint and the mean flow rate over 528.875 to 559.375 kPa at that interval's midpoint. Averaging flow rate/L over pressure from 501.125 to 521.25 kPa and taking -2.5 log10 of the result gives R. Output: 0.256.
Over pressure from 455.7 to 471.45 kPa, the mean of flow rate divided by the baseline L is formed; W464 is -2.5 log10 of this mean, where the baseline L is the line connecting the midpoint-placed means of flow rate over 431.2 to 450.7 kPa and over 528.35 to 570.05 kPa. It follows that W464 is 0.09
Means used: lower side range 2.69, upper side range 4.99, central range 2.91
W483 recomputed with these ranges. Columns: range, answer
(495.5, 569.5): 4.18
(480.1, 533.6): 2.93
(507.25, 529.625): 3.77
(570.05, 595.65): 5.16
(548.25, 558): 5.03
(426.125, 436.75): 3.47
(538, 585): 5.08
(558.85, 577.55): 5.13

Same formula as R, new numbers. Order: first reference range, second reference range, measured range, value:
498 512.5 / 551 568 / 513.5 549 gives -0.21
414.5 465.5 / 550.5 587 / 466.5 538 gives 0.40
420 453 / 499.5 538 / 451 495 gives 0.39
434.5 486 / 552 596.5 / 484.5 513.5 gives 0.49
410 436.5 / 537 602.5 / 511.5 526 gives 0.24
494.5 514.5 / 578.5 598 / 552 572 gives -0.18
